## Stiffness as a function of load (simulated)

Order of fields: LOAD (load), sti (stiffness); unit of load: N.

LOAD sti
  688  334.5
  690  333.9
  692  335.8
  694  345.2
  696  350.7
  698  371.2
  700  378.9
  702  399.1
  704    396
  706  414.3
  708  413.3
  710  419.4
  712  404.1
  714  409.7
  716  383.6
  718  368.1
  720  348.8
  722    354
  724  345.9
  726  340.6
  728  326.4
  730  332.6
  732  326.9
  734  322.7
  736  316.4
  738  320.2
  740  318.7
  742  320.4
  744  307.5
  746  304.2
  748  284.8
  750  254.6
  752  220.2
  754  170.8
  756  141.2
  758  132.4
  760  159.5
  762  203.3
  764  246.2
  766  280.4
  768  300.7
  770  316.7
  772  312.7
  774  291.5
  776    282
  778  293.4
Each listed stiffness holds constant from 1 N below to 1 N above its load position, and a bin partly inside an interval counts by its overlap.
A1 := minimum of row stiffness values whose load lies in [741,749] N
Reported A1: 284.8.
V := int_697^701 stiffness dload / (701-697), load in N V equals 375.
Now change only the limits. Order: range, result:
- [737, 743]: 320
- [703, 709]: 408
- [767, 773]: 310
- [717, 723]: 357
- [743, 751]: 288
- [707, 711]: 416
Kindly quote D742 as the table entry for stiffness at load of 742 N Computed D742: 320.4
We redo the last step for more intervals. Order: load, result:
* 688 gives 334.5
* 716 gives 383.6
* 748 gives 284.8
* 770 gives 316.7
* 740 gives 318.7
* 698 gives 371.2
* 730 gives 332.6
